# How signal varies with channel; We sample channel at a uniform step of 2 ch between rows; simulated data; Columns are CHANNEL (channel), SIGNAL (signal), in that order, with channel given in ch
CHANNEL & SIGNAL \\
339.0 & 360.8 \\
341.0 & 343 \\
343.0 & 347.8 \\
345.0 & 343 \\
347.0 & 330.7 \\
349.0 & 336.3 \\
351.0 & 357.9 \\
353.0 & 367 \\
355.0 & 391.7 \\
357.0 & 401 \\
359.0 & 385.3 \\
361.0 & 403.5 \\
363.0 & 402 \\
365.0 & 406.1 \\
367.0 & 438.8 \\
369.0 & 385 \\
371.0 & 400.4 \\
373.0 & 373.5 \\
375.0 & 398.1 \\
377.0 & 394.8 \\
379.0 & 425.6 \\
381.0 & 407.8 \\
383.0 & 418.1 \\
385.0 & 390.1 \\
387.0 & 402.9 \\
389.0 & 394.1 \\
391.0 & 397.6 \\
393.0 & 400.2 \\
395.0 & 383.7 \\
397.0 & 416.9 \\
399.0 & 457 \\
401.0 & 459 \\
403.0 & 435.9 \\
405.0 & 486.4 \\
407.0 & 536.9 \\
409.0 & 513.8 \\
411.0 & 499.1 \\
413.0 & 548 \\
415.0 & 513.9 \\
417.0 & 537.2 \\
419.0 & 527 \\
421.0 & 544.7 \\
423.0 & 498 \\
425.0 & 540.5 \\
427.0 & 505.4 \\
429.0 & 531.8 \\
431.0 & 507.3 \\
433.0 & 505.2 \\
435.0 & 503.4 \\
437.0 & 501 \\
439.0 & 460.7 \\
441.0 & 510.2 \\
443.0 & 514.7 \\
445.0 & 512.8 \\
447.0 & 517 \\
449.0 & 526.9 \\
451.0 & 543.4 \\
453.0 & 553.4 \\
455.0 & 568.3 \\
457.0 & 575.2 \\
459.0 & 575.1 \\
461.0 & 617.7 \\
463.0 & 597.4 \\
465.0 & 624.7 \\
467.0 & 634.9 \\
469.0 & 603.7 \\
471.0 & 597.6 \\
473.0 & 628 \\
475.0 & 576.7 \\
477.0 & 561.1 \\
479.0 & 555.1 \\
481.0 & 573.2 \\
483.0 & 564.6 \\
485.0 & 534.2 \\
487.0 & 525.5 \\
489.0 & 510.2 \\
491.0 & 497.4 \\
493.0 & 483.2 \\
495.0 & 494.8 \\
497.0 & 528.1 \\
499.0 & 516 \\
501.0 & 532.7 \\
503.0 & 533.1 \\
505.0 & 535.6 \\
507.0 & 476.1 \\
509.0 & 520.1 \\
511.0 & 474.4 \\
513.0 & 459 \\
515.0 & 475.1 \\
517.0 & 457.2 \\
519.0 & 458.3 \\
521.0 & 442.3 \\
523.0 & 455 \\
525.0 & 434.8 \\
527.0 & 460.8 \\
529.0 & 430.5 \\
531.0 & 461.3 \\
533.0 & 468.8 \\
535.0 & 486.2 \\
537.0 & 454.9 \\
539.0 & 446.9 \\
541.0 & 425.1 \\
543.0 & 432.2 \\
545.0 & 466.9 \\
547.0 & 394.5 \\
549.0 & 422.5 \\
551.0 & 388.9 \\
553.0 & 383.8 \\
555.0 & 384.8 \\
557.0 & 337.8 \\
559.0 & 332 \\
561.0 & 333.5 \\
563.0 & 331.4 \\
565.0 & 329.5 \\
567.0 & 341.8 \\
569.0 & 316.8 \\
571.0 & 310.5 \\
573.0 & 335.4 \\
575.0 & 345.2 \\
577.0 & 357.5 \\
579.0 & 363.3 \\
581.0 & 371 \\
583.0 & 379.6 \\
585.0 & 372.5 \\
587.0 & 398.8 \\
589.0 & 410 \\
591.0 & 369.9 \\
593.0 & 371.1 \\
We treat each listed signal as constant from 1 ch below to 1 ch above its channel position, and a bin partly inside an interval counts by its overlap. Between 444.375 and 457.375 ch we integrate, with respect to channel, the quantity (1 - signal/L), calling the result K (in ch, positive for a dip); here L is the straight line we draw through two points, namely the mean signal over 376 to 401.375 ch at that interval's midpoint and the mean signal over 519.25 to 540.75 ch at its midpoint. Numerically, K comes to -3.41 ch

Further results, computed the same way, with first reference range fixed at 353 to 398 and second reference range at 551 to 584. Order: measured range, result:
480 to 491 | -5.0 ch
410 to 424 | -4.9 ch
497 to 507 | -4.3 ch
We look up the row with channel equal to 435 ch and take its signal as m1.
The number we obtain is 503.4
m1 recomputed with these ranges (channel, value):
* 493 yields 483.2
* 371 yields 400.4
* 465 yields 624.7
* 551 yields 388.9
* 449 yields 526.9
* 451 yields 543.4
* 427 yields 505.4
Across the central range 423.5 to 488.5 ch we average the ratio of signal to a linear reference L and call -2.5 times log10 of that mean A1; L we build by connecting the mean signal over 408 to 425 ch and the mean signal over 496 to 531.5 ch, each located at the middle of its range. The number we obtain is -0.092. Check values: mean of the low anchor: 524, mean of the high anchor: 481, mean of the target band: 551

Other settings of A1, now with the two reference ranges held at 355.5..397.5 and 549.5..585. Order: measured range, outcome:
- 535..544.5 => -0.238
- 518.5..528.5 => -0.232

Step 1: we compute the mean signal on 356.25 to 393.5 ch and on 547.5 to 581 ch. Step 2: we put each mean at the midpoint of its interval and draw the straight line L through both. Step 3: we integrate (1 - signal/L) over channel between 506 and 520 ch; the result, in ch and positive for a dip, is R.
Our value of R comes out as -4.2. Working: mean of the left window 401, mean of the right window 352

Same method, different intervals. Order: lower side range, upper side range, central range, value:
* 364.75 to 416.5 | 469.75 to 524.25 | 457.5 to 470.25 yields -3.0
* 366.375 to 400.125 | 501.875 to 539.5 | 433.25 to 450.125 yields -2.9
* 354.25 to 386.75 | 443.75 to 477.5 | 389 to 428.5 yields -0.5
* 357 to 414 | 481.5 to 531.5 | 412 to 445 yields -4.8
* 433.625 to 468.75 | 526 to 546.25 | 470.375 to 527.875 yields -1.9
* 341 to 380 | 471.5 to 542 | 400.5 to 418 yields -3.5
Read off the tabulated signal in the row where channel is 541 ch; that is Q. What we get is 425.1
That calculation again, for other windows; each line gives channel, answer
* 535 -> 486.2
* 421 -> 544.7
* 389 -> 394.1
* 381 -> 407.8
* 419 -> 527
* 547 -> 394.5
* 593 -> 371.1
